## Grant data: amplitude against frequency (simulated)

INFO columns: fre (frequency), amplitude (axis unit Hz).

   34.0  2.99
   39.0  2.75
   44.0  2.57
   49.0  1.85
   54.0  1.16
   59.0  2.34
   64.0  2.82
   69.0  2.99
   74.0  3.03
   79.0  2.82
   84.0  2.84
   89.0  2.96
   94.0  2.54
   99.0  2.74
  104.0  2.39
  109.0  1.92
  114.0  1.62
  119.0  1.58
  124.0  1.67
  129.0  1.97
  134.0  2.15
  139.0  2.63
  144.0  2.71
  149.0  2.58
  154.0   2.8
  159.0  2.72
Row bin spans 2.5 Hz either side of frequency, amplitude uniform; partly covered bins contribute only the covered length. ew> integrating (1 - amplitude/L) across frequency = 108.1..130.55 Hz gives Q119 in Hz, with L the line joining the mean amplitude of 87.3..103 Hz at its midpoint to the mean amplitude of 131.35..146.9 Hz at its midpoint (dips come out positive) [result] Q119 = 7.4 Hz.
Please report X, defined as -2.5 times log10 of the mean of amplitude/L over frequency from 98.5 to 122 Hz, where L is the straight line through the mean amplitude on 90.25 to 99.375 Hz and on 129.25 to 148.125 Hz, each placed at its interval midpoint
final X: 0.29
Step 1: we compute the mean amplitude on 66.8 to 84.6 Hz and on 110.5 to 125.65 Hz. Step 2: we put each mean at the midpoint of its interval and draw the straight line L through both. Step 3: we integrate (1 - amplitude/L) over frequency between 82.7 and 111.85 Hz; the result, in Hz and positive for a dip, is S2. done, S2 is -3.39 Hz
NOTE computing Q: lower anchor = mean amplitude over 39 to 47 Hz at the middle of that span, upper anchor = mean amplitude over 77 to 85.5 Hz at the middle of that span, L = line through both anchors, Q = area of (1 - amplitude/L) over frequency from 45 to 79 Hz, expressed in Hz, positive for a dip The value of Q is 3.9 Hz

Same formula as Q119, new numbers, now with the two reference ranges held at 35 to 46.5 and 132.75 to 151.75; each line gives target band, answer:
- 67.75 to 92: -2.5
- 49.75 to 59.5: 3.8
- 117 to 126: 3.3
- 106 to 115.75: 2.9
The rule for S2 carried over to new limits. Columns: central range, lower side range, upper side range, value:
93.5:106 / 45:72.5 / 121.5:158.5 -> -1.3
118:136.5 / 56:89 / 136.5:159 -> 5.8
